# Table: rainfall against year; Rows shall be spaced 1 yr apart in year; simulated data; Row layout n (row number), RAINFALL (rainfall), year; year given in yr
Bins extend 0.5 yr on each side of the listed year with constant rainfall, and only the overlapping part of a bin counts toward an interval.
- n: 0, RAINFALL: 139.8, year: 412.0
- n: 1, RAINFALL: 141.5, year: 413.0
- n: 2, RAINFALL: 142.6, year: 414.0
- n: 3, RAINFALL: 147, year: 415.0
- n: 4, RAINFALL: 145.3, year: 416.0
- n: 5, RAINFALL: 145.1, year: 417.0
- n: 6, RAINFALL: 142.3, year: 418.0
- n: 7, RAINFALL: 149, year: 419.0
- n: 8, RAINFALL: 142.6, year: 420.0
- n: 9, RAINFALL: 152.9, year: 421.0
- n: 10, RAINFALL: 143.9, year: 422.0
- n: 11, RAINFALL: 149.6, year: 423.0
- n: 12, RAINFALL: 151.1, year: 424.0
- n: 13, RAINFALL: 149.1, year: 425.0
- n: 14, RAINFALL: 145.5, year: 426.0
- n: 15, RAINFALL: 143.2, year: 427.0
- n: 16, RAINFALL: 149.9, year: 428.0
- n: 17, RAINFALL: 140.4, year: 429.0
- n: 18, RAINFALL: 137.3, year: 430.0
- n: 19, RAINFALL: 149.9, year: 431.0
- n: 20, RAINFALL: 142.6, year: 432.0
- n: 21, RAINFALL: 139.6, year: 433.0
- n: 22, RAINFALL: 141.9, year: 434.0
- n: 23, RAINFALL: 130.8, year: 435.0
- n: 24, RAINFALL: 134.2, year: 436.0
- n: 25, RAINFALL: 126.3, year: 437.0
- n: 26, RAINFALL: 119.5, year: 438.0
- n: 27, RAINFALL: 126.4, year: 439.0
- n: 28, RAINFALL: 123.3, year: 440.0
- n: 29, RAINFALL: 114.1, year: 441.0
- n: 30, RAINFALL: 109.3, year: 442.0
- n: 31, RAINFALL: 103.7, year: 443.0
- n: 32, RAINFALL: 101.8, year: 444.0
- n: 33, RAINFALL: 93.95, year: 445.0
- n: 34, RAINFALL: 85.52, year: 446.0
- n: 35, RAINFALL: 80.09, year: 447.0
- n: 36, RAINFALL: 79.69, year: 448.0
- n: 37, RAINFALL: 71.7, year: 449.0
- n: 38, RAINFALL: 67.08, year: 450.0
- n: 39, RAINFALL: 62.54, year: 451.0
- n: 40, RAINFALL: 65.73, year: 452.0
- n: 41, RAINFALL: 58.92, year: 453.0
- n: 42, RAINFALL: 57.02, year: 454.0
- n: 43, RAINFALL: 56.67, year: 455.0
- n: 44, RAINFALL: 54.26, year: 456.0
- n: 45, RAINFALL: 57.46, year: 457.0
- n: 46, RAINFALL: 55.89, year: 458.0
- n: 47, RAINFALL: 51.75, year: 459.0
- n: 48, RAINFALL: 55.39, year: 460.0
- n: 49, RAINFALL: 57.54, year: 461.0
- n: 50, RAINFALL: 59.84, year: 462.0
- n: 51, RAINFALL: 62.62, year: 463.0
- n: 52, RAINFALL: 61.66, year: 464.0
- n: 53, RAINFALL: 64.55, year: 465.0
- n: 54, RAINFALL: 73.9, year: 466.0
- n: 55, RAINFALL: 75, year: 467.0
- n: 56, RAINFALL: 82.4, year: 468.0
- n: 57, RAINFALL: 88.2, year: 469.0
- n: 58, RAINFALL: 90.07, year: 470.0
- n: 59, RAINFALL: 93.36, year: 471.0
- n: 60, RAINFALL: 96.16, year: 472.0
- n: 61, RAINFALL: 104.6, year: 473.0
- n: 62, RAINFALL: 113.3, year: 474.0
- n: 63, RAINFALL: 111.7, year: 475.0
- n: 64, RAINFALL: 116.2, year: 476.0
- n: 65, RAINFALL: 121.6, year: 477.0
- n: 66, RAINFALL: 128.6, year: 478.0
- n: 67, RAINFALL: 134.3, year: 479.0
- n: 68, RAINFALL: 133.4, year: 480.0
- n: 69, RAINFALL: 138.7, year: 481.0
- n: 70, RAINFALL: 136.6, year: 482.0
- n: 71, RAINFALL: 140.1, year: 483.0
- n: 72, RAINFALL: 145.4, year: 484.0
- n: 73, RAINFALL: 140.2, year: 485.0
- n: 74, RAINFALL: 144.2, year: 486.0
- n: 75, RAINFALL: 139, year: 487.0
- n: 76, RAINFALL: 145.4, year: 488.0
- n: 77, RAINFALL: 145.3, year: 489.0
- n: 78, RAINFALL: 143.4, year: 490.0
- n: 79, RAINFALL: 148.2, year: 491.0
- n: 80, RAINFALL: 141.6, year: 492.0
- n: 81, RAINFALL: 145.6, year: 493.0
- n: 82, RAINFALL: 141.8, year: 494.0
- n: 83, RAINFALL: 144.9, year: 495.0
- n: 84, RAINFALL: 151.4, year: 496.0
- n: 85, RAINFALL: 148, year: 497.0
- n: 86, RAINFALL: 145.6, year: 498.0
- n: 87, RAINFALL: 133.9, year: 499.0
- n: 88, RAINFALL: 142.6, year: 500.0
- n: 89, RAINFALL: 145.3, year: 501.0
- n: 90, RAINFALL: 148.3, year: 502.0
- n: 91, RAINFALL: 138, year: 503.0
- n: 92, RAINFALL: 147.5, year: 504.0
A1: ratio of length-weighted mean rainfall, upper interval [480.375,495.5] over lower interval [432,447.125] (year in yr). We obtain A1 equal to 1.22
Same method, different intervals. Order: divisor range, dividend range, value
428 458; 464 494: 1.18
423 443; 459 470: 0.51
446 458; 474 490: 2.06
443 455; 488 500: 1.92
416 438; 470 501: 0.93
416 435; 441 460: 0.51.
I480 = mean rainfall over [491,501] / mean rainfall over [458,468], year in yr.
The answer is 2.28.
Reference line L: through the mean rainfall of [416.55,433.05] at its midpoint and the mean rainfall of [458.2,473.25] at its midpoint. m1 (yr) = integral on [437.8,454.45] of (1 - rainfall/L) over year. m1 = 3.1 yr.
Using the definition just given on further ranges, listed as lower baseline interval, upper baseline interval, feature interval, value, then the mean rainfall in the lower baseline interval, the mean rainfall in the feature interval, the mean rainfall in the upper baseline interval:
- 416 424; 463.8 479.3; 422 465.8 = 9.3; 147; 100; 97.4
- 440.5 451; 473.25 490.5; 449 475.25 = 9.2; 89.4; 71.8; 134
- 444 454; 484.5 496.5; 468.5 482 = 0.6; 74.5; 114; 144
